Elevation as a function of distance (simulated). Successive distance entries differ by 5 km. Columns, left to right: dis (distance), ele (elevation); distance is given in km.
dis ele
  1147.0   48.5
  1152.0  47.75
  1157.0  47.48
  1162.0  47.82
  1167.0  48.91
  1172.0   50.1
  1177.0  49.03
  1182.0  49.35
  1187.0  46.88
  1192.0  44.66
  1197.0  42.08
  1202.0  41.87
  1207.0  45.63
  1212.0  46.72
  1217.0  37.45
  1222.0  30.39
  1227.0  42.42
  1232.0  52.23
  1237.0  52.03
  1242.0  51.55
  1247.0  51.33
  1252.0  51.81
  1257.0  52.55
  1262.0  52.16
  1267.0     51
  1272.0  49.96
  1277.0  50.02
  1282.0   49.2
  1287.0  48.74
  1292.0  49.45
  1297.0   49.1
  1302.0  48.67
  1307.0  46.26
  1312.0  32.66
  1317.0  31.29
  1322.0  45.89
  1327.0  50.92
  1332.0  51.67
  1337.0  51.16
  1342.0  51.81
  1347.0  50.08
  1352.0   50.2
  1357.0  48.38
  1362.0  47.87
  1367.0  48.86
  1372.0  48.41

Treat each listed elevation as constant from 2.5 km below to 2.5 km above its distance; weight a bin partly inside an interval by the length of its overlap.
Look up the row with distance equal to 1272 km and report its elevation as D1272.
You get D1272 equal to 49.96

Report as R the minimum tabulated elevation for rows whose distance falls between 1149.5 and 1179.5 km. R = 47.48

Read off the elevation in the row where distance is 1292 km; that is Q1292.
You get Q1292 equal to 49.45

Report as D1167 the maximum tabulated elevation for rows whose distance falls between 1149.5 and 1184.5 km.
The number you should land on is 50.1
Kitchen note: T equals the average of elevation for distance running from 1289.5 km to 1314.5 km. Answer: 45.2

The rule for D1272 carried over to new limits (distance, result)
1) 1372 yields 48.41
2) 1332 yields 51.67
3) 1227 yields 42.42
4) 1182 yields 49.35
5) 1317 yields 31.29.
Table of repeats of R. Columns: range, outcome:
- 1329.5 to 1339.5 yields 51.16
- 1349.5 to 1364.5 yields 47.87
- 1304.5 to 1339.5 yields 31.29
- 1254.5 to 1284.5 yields 49.2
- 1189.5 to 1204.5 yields 41.87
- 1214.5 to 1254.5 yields 30.39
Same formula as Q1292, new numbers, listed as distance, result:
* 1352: 50.2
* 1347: 50.08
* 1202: 41.87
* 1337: 51.16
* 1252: 51.81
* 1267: 51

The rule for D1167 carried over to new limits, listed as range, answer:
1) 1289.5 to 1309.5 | 49.45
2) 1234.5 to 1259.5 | 52.55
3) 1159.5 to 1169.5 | 48.91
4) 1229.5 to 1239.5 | 52.23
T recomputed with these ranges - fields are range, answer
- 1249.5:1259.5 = 52.2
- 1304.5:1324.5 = 39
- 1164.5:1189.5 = 48.9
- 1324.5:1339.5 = 51.2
